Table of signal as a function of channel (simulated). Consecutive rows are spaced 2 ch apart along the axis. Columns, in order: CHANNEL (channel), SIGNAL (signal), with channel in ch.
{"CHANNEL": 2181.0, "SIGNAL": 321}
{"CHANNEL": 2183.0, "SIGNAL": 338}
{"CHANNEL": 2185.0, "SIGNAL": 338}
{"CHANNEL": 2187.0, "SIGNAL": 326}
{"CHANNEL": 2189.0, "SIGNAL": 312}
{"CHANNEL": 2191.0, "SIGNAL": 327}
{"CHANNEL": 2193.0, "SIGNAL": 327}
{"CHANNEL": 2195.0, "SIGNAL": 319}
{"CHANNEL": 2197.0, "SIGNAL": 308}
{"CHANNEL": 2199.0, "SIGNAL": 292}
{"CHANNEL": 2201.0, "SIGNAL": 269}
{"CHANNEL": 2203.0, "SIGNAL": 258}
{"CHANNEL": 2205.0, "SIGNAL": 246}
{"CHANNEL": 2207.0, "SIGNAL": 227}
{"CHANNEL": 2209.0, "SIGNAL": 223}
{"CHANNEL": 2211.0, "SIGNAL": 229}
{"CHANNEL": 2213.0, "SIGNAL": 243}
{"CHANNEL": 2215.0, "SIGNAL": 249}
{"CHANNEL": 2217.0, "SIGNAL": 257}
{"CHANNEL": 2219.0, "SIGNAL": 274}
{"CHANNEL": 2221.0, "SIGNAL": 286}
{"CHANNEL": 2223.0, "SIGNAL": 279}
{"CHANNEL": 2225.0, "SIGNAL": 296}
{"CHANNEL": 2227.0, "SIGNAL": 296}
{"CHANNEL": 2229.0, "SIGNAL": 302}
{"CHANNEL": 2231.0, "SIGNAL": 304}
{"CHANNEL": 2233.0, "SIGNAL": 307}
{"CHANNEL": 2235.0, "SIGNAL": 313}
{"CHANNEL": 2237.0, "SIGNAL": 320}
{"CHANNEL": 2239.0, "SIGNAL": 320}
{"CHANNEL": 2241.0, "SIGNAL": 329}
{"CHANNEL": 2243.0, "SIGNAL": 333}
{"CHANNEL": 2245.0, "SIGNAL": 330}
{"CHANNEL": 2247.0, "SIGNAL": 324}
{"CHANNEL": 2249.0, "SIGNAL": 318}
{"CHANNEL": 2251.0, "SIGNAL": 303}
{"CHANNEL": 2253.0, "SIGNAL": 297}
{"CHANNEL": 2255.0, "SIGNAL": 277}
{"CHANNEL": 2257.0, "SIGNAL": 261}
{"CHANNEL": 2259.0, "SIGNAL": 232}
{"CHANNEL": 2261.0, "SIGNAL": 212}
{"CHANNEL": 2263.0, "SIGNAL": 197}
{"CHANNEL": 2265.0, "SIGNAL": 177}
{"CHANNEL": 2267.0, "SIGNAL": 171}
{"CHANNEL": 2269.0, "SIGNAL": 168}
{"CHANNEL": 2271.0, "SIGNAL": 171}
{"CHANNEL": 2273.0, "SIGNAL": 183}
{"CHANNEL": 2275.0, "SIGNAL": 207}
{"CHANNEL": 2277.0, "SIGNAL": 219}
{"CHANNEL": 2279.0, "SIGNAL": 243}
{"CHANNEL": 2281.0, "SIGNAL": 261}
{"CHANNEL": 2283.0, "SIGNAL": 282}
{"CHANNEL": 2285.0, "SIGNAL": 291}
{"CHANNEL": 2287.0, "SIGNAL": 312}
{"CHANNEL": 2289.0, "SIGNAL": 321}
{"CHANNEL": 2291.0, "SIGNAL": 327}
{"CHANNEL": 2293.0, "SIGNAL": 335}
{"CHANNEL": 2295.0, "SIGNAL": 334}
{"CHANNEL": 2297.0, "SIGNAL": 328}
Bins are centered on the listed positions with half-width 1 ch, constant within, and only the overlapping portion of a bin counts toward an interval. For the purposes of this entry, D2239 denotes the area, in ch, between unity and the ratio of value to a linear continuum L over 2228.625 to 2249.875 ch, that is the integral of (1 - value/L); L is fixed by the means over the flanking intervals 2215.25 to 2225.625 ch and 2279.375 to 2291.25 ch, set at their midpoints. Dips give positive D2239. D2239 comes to -2.8 ch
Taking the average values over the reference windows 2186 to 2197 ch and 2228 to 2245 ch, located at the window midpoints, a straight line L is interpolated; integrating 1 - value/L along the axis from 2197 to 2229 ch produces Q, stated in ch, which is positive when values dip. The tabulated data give 5.5 ch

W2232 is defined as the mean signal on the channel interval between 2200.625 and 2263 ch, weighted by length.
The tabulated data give 280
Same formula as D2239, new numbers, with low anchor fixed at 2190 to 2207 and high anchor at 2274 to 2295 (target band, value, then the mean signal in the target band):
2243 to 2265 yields 0.9 ch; 273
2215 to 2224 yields 0.5 ch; 271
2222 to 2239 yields -1.0 ch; 303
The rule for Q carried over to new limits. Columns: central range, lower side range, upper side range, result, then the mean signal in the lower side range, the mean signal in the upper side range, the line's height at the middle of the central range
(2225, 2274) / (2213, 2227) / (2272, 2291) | -0.23 ch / 273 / 261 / 267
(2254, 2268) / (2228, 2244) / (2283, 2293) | 4.28 ch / 316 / 312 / 314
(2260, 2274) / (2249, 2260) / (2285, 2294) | 5.26 ch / 278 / 320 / 293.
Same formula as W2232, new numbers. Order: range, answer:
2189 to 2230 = 276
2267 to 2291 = 242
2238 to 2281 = 251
